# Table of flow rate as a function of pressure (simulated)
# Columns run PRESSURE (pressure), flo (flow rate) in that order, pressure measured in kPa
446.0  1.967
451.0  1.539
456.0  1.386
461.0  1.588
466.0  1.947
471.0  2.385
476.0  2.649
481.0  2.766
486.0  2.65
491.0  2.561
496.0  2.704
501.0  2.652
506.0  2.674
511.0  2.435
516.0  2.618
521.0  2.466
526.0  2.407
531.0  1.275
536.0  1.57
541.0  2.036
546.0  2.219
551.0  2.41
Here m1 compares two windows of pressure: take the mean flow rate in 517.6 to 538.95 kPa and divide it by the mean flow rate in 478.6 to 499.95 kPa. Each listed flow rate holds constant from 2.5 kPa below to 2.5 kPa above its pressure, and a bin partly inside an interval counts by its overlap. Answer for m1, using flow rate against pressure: 0.7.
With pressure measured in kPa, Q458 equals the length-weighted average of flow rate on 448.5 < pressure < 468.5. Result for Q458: 1.61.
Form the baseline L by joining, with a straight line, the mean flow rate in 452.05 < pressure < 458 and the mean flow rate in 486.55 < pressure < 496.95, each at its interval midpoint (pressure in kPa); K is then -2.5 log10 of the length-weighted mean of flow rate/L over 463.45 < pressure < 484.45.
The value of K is -0.19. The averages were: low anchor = 1.42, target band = 2.44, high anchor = 2.63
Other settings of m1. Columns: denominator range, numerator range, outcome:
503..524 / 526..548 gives 0.72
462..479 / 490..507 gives 1.17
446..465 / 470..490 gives 1.64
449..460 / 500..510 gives 1.78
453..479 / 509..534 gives 1.11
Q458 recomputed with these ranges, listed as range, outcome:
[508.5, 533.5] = 2.24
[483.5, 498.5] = 2.64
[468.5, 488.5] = 2.61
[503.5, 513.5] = 2.55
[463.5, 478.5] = 2.33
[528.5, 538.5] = 1.42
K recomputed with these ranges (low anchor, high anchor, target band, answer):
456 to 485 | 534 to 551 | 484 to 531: -0.183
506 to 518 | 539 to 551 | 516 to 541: 0.185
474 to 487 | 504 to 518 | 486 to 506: -0.006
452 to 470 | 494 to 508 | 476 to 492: -0.185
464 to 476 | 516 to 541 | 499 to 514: -0.221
